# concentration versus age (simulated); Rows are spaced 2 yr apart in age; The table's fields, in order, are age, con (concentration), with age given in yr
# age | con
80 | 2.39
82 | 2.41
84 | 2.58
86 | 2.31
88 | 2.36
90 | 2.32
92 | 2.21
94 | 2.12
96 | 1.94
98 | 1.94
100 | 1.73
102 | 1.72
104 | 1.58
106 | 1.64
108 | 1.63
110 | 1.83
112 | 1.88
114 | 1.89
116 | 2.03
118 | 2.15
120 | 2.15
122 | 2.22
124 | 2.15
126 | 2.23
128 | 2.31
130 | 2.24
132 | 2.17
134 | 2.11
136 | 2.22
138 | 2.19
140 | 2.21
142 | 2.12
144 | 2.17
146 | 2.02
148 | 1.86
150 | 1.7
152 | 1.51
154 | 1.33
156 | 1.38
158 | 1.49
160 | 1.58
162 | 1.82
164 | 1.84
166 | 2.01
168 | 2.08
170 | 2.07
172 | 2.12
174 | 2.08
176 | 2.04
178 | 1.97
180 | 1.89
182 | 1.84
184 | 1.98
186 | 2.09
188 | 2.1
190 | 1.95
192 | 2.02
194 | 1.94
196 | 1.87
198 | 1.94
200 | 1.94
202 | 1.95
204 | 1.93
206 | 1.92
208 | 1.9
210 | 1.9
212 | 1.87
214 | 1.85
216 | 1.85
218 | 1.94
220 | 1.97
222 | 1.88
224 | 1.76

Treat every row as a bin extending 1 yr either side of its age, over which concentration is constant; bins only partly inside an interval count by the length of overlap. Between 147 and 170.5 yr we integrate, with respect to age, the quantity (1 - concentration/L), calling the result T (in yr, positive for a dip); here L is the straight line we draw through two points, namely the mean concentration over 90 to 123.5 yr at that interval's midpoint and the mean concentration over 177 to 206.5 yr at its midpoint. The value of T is 2.8 yr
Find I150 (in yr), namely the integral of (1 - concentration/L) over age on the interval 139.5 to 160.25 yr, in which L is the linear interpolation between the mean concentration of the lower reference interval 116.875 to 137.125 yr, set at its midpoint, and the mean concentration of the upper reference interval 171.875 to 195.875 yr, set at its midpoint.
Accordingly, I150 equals 3.53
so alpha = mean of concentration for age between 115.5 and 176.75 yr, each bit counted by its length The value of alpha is 1.99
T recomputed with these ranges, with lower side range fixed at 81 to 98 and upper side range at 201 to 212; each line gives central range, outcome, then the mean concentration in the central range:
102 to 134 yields 2.5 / 2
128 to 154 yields 1.0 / 2.03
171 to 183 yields 0.1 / 1.99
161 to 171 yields 0.3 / 1.96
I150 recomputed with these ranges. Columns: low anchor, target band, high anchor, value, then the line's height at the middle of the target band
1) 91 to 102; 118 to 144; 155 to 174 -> -4.0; 1.9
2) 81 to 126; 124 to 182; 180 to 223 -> 0.9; 1.99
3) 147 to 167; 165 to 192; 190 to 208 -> -3.3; 1.8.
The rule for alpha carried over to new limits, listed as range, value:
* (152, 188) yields 1.86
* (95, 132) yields 1.96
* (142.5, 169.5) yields 1.77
